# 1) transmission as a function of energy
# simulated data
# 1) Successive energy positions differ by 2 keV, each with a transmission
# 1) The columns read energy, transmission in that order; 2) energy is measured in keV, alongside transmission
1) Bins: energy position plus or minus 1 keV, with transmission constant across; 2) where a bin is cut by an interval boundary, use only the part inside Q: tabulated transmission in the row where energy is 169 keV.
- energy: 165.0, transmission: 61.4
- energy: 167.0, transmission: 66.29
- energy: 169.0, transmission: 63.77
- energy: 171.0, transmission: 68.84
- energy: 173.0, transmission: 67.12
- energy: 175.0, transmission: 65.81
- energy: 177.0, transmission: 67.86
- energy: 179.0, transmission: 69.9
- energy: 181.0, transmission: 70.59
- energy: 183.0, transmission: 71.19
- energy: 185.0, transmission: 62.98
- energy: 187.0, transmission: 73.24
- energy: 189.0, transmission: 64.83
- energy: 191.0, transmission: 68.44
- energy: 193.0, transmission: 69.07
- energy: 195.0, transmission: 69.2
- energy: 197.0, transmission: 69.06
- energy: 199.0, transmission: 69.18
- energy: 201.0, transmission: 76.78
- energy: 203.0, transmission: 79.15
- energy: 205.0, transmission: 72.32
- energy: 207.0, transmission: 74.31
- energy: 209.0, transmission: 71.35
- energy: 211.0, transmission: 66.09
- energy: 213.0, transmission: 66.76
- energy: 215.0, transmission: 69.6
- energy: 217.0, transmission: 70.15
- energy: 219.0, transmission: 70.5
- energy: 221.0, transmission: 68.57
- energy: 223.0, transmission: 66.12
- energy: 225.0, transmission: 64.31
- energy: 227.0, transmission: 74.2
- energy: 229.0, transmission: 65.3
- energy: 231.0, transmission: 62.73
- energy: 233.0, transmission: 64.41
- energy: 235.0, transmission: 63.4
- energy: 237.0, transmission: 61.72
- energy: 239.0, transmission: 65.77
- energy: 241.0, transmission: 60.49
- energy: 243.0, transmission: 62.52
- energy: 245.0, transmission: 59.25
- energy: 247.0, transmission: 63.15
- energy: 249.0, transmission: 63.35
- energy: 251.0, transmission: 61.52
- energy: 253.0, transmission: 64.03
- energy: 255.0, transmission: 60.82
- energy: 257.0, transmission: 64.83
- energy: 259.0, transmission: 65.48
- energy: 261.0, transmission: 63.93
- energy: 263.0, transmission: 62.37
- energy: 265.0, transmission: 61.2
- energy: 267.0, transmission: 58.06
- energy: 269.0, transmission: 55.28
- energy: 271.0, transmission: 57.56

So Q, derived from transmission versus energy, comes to 63.77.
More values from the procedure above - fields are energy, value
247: 63.15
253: 64.03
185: 62.98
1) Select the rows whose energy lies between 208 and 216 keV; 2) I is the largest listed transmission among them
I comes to 71.35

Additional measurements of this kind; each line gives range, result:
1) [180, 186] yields 71.19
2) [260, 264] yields 63.93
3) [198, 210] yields 79.15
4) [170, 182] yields 70.59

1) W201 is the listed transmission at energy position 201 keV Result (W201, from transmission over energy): 76.78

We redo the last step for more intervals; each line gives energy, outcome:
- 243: 62.52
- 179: 69.9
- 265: 61.2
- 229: 65.3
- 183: 71.19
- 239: 65.77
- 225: 64.31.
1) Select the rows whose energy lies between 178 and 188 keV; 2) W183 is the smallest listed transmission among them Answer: 62.98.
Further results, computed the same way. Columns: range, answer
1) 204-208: 72.32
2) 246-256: 60.82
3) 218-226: 64.31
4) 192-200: 69.06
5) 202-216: 66.09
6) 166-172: 63.77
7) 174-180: 65.81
